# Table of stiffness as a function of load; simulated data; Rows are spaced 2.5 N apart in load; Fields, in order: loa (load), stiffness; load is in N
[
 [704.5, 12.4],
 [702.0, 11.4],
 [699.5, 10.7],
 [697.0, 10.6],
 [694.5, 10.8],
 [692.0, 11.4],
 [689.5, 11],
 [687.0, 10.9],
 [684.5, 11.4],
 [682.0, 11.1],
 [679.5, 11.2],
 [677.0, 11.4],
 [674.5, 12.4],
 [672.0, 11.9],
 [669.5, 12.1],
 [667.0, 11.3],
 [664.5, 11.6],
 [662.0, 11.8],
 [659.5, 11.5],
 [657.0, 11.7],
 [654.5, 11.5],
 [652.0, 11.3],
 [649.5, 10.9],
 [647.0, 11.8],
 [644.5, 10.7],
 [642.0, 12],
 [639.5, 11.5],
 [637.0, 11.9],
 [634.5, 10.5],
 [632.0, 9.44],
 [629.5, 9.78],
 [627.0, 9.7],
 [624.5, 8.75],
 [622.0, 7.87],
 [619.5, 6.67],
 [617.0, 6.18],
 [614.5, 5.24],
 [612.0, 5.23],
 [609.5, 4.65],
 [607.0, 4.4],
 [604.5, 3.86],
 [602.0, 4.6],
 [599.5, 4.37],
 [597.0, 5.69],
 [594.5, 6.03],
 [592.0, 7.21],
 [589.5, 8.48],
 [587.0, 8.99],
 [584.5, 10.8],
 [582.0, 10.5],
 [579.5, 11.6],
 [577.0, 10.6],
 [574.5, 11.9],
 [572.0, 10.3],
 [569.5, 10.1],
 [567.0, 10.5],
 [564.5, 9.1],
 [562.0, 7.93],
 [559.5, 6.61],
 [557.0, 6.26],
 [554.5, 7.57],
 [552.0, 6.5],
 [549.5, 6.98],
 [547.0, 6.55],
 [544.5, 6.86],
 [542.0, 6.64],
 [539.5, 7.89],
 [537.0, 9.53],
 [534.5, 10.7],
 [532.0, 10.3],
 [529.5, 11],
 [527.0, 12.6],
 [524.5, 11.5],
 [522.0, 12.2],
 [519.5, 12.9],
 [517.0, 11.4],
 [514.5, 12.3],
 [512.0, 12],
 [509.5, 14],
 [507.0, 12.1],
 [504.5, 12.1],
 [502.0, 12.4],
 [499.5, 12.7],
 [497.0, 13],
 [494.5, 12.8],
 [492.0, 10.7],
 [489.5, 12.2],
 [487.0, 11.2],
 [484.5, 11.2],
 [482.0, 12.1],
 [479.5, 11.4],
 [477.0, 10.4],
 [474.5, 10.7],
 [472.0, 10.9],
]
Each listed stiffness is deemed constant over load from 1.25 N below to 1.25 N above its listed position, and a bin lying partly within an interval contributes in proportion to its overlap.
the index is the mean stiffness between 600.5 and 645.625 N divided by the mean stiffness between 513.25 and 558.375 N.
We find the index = 0.8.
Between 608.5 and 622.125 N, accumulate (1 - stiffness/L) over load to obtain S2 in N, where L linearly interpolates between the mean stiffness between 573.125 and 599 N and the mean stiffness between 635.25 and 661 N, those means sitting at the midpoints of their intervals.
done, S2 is 5.83 N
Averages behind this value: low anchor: 9.05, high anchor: 11.5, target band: 5.84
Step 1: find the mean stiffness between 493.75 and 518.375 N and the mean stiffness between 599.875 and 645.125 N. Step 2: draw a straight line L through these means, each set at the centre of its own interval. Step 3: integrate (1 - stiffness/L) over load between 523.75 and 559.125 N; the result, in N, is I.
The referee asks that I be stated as 8.2 N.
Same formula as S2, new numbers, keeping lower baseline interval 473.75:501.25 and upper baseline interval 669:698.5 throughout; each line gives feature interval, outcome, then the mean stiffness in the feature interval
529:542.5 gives 2.6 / 9.4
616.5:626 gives 3.3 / 7.52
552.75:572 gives 5.3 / 8.38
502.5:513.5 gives -0.8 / 12.5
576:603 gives 8.0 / 8.09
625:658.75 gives 1.4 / 10.9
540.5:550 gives 4.0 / 6.77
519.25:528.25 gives -0.5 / 12.2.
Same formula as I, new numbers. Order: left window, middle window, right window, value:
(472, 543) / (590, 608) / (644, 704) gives 9.61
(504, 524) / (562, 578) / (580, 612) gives -3.35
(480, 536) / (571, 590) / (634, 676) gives 2.09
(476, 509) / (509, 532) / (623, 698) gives -0.49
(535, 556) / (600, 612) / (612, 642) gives 5.68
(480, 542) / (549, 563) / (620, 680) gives 5.45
